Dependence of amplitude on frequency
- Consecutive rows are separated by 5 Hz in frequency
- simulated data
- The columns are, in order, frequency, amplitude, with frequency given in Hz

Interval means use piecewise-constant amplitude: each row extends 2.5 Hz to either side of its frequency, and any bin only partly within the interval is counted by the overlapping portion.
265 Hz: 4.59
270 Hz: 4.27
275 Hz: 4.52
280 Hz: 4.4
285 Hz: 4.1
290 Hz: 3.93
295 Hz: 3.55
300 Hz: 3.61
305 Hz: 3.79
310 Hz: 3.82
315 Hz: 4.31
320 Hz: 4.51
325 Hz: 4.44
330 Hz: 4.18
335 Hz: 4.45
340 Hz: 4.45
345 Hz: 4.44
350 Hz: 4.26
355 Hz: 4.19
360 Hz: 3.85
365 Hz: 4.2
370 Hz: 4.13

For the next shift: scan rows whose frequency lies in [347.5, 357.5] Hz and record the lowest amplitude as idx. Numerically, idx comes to 4.19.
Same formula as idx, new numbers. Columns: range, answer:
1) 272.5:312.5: 3.55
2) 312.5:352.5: 4.18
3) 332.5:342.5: 4.45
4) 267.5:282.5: 4.27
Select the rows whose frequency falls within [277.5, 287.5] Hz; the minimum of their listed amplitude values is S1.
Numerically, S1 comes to 4.1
